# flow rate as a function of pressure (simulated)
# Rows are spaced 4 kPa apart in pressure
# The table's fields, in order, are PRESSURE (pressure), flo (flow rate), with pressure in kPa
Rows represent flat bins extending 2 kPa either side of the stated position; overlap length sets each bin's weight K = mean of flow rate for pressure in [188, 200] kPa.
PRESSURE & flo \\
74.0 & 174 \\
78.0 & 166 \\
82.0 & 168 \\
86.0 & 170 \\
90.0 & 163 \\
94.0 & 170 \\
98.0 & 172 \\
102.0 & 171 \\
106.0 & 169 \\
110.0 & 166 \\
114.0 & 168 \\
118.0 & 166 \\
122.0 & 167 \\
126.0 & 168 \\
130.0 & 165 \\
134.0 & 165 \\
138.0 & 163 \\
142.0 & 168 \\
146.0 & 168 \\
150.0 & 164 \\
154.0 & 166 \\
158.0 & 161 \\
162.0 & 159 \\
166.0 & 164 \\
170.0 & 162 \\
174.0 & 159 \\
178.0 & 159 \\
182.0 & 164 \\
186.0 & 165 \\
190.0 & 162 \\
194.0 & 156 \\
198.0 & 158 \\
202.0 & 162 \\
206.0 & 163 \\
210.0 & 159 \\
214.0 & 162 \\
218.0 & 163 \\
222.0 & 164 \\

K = 159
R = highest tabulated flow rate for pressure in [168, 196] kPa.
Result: 165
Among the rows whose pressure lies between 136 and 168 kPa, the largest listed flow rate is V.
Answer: 168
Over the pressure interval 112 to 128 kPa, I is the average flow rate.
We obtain 167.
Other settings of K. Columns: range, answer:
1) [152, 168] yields 162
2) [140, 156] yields 166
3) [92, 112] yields 170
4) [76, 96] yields 167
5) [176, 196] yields 161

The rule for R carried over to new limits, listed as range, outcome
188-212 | 163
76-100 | 172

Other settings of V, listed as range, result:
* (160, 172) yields 164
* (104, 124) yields 169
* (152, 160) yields 166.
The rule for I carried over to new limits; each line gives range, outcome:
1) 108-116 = 167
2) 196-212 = 160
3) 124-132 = 166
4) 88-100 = 168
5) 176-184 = 162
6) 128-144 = 165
